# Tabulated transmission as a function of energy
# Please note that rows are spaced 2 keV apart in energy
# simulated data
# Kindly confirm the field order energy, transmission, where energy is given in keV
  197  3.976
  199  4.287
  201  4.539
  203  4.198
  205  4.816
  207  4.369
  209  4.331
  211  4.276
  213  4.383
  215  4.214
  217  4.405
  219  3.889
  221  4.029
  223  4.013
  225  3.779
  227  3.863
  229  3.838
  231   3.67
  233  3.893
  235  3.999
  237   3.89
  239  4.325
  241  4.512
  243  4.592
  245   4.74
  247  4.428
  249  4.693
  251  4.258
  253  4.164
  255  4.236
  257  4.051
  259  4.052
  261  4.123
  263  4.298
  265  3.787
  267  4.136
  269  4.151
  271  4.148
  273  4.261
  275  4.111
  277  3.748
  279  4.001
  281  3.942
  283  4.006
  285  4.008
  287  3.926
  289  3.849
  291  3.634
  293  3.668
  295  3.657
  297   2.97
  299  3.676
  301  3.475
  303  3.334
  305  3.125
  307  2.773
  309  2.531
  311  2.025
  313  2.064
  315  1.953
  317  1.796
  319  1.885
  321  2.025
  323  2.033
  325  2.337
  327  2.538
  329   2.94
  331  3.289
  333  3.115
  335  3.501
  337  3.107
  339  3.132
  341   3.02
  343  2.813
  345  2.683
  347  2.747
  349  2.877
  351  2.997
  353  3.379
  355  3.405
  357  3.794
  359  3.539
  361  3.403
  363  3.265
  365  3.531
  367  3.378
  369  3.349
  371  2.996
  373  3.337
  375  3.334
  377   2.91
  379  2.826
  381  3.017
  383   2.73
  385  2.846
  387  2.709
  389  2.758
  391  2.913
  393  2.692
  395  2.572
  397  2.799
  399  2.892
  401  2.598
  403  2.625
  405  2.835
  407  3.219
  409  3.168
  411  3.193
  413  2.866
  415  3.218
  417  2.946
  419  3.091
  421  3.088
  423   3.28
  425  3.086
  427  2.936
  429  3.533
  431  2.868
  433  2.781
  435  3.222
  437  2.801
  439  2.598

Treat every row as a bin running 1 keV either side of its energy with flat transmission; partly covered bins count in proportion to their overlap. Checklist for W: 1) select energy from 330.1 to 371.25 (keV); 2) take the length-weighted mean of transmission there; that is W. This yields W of 3.21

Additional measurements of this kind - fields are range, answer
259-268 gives 4.08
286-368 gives 3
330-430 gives 3.07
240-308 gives 3.96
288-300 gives 3.58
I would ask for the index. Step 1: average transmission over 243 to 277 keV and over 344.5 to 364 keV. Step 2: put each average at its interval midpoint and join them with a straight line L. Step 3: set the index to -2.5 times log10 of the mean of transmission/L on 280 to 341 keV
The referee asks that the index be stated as 0.224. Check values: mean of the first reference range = 4.22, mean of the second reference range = 3.22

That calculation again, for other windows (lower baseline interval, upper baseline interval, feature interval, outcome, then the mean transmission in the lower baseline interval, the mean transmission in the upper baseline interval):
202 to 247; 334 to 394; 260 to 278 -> -0.07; 4.19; 3.1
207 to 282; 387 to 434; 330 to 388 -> 0.06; 4.14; 2.95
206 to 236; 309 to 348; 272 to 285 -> -0.22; 4.06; 2.58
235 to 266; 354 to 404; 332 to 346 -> 0.13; 4.27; 3.05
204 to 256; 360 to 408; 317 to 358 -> 0.17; 4.22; 2.98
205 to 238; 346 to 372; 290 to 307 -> 0.07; 4.08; 3.28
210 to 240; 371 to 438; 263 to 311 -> 0.00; 4.03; 2.96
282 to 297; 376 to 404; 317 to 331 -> 0.42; 3.76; 2.78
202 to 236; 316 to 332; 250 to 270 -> -0.20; 4.12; 2.36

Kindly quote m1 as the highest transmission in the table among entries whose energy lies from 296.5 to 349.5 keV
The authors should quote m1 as 3.676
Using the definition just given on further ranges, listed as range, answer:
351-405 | 3.794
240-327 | 4.74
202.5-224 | 4.816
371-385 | 3.337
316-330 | 2.94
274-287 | 4.111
